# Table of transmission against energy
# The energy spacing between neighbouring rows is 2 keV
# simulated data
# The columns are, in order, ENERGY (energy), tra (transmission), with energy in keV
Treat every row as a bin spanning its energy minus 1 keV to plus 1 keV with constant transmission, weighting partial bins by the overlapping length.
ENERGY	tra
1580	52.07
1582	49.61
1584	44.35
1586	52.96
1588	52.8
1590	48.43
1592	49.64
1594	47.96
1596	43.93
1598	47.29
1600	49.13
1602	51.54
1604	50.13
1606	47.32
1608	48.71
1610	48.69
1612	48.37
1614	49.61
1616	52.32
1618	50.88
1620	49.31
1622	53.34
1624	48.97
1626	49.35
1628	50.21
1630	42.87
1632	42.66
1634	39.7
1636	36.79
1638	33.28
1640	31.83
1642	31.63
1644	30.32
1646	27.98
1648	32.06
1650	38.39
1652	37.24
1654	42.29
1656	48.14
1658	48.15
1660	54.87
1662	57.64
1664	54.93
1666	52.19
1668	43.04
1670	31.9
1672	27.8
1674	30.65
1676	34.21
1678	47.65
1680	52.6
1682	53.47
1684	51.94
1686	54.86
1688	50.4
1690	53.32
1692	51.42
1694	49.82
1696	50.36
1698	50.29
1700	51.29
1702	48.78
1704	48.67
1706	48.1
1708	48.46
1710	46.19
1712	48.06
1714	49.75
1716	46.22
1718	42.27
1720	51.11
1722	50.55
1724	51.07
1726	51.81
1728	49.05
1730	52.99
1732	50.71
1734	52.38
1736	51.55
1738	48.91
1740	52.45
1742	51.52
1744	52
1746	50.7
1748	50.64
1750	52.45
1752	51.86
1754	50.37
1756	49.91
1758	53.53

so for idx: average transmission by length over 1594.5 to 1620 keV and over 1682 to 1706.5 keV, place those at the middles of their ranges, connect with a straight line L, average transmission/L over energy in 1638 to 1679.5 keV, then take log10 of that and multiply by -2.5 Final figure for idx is 0.24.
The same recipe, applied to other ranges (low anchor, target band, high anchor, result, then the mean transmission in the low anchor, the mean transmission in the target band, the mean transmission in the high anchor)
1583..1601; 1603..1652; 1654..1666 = 0.167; 48.5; 43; 51.8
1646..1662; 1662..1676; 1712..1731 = 0.086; 43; 40.9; 49.4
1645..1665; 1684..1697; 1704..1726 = -0.112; 44.2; 51.7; 48.4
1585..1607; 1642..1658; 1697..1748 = 0.314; 49.2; 37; 49.8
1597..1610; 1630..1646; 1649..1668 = 0.344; 49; 35.2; 47.9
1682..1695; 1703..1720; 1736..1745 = 0.094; 52.1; 47.4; 51.3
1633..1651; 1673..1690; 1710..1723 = -0.149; 33.6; 47.3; 47.9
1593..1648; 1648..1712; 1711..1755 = 0.017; 44.4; 46.8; 50.4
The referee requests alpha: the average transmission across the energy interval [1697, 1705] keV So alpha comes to 49.8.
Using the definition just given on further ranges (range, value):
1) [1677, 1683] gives 51.2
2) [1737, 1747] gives 51.1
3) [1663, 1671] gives 45.5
